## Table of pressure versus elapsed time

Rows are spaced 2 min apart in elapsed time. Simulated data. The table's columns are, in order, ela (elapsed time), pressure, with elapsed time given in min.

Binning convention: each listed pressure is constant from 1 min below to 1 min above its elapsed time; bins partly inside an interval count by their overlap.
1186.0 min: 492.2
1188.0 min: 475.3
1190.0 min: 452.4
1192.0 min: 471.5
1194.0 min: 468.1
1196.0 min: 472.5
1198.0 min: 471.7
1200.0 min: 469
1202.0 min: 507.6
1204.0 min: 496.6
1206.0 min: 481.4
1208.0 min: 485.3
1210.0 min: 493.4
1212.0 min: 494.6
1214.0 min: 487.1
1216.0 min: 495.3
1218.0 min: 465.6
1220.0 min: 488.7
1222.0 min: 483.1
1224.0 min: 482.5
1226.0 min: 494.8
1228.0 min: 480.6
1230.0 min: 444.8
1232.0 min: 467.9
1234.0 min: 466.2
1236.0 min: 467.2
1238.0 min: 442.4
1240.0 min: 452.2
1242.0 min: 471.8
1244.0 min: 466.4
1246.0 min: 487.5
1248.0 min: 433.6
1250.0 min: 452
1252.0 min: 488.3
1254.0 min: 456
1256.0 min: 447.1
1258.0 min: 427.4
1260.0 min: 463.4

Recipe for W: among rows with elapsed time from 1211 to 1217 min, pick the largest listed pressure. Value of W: 495.3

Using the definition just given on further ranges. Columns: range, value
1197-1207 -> 507.6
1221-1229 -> 494.8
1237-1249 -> 487.5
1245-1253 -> 488.3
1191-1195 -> 471.5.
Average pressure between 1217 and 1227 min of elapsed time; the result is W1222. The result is 483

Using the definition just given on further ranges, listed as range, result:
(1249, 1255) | 465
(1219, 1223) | 486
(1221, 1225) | 483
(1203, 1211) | 489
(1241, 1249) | 465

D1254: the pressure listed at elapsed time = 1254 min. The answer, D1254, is 456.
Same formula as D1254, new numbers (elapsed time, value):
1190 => 452.4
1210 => 493.4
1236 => 467.2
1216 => 495.3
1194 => 468.1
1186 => 492.2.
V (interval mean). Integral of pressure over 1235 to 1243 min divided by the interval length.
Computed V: 458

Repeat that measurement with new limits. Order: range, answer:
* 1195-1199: 472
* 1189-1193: 462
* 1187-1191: 464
